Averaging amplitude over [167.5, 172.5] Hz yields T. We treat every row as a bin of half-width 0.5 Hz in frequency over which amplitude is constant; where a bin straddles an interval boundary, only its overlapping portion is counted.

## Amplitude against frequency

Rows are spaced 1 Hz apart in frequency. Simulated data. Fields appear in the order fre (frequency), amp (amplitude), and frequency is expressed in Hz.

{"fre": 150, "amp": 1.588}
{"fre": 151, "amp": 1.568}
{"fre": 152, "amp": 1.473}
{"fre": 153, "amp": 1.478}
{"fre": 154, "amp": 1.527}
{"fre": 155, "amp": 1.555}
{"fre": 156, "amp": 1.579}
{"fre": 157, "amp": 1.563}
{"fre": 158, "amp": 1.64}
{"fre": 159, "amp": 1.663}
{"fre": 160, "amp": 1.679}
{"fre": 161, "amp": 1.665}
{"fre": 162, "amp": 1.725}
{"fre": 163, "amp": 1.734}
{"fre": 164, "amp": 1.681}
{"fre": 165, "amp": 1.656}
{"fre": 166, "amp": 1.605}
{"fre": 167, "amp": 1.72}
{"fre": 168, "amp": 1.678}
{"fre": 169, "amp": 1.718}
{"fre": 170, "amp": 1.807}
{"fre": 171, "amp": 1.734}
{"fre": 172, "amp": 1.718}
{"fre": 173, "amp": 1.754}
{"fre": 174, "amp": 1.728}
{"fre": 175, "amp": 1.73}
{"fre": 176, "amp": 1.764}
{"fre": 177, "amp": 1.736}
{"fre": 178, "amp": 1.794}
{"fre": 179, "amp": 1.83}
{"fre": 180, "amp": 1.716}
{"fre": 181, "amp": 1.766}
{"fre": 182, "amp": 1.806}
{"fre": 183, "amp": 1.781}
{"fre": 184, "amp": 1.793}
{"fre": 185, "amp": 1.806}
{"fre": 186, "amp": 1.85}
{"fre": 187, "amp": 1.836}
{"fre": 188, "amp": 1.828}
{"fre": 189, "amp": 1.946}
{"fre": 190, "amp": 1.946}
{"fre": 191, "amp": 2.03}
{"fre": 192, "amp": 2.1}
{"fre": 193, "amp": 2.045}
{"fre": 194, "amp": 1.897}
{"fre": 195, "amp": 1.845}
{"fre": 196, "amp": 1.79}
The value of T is 1.73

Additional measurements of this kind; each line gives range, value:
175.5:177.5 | 1.75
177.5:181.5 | 1.78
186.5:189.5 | 1.87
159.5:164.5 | 1.7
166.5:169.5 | 1.71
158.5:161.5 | 1.67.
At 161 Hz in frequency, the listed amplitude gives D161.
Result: 1.665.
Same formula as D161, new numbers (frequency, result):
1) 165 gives 1.656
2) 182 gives 1.806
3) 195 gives 1.845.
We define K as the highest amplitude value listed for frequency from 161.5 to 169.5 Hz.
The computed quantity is 1.734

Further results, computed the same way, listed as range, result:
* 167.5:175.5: 1.807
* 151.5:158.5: 1.64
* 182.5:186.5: 1.85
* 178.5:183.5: 1.83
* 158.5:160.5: 1.679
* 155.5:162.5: 1.725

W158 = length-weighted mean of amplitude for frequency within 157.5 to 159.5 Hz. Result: 1.65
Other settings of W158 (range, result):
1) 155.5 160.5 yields 1.62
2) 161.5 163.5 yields 1.73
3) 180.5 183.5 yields 1.78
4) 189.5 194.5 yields 2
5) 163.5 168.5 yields 1.67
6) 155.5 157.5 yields 1.57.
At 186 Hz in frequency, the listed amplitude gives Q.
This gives 1.85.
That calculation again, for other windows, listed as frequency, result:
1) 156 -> 1.579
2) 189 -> 1.946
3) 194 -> 1.897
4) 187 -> 1.836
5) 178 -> 1.794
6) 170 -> 1.807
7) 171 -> 1.734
